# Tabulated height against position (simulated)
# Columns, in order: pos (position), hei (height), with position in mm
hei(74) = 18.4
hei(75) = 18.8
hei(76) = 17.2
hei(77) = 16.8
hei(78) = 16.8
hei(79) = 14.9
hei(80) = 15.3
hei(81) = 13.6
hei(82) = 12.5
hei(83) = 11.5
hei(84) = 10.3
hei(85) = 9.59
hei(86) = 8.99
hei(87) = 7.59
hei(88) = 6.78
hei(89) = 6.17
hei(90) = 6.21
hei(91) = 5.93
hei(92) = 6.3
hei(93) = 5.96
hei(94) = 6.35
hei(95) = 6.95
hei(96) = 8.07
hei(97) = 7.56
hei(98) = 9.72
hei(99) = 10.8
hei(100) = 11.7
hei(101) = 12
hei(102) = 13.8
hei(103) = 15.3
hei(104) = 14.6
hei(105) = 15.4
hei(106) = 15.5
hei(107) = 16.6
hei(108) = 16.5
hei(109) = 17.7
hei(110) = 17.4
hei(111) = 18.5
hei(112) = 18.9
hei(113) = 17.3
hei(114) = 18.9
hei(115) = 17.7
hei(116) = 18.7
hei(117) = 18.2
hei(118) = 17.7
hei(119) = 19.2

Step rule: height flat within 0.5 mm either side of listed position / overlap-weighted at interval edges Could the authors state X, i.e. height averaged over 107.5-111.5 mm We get 17.5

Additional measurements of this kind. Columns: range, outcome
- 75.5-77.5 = 17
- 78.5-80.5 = 15.1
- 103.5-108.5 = 15.7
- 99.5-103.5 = 13.2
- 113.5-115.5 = 18.3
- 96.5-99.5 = 9.36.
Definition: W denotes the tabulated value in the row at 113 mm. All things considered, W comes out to 17.3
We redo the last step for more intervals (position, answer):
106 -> 15.5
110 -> 17.4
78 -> 16.8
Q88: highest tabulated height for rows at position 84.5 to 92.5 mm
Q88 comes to 9.59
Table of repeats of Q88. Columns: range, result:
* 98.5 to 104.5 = 15.3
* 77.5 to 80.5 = 16.8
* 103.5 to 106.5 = 15.5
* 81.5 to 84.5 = 12.5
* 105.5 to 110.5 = 17.7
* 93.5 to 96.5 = 8.07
